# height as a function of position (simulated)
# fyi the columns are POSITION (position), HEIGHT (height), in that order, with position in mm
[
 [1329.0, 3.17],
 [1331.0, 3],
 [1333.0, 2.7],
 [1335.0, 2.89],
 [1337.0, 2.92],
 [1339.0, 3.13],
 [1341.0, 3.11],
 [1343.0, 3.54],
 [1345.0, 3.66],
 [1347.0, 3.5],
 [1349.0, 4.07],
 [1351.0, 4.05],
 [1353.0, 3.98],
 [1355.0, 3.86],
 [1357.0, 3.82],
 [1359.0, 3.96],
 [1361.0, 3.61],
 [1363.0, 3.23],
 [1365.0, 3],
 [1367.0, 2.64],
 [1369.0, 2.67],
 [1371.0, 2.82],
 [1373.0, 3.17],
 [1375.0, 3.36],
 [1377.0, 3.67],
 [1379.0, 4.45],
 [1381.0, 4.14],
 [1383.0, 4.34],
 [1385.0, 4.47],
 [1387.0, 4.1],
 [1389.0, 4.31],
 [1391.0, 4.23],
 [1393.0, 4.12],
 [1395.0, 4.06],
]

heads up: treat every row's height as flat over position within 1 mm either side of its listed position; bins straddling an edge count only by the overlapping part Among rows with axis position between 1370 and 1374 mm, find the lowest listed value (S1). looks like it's 2.82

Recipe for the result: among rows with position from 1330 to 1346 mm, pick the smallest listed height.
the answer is 2.7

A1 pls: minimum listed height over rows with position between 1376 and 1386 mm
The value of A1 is 3.67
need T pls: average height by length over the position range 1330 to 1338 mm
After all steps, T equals 2.88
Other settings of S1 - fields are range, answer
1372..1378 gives 3.17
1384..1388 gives 4.1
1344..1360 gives 3.5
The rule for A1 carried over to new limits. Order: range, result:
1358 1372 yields 2.64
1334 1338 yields 2.89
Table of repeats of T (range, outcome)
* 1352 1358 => 3.89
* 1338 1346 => 3.36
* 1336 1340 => 3.02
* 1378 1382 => 4.29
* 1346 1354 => 3.9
